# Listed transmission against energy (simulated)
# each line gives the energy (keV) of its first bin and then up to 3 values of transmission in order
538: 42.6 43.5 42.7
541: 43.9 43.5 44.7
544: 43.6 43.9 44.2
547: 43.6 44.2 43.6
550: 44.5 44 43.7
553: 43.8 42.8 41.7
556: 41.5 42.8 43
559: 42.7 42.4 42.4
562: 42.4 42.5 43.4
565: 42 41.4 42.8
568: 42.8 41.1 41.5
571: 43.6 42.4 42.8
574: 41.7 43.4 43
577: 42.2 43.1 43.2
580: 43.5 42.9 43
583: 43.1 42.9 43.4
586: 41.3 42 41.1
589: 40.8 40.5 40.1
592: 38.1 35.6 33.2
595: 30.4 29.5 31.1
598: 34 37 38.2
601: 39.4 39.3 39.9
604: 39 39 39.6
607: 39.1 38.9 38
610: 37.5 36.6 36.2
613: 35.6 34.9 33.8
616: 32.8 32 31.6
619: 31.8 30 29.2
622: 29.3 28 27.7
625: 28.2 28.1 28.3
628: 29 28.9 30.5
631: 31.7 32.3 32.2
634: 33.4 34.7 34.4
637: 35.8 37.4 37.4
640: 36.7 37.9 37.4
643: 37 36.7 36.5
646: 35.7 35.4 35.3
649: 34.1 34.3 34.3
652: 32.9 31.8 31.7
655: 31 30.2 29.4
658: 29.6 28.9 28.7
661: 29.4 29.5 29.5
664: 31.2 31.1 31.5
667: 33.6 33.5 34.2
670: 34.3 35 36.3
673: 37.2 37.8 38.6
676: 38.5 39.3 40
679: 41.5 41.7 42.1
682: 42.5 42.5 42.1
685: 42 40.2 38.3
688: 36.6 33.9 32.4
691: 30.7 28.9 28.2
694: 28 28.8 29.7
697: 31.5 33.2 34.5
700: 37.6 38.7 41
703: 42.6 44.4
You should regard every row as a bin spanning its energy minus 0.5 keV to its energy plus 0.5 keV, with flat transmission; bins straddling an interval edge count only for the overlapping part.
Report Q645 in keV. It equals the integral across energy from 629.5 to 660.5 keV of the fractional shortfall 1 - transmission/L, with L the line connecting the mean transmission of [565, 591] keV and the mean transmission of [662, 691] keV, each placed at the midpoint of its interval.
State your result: 3.91 keV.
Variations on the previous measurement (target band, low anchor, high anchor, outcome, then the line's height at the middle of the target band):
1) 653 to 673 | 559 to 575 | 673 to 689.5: 4.2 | 40.2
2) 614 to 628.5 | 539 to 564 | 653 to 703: 3.2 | 38.5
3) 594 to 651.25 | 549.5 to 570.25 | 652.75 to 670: 1.7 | 35.4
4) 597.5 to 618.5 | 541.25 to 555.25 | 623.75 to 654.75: 0.1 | 37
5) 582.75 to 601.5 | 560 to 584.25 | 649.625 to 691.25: 1.5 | 41.1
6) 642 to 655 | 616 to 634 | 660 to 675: -1.2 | 31.8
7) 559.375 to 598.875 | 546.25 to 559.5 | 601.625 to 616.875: -0.2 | 40.4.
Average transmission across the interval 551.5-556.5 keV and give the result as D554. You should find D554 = 42.7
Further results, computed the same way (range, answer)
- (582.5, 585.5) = 43.1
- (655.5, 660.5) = 29.4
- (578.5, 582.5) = 43.2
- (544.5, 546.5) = 44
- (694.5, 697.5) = 30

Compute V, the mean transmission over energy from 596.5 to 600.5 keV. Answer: 35.1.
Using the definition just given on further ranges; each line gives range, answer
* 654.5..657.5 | 30.2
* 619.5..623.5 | 29.1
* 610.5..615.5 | 35.4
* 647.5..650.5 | 34.6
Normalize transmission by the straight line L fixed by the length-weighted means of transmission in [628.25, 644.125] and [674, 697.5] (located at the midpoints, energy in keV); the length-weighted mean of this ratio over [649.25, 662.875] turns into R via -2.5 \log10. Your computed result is 0.14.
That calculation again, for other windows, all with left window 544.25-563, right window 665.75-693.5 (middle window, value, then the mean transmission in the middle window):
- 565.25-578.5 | -0.004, 42.4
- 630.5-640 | 0.137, 34.5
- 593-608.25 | 0.124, 36.4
